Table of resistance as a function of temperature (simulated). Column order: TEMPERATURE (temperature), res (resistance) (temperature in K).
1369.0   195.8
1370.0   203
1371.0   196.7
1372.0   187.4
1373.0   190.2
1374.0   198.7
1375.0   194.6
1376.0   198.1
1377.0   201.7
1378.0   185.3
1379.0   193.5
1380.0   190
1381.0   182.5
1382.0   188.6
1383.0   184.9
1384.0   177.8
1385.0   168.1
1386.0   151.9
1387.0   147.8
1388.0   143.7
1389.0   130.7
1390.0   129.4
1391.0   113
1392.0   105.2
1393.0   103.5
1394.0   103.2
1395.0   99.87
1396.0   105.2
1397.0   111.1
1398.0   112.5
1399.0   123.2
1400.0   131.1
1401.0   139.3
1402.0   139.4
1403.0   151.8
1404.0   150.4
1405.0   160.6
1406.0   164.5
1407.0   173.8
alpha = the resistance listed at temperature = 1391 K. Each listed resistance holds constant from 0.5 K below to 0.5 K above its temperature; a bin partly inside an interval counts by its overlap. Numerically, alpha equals 113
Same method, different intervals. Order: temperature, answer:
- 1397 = 111.1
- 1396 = 105.2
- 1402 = 139.4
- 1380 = 190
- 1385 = 168.1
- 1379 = 193.5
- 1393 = 103.5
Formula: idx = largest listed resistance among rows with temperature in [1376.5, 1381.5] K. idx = 201.7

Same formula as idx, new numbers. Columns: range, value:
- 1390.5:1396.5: 113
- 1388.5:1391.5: 130.7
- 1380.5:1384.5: 188.6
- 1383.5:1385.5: 177.8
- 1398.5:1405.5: 160.6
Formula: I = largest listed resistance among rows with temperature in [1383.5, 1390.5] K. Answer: 177.8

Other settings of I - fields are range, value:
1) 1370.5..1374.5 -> 198.7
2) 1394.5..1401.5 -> 139.3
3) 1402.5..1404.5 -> 151.8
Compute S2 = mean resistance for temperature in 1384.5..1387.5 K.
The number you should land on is 156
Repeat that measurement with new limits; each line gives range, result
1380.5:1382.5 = 186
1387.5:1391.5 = 129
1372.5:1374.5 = 194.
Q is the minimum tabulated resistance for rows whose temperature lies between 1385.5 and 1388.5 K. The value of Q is 143.7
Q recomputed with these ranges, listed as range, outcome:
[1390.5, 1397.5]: 99.87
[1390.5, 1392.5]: 105.2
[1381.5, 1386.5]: 151.9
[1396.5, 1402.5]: 111.1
